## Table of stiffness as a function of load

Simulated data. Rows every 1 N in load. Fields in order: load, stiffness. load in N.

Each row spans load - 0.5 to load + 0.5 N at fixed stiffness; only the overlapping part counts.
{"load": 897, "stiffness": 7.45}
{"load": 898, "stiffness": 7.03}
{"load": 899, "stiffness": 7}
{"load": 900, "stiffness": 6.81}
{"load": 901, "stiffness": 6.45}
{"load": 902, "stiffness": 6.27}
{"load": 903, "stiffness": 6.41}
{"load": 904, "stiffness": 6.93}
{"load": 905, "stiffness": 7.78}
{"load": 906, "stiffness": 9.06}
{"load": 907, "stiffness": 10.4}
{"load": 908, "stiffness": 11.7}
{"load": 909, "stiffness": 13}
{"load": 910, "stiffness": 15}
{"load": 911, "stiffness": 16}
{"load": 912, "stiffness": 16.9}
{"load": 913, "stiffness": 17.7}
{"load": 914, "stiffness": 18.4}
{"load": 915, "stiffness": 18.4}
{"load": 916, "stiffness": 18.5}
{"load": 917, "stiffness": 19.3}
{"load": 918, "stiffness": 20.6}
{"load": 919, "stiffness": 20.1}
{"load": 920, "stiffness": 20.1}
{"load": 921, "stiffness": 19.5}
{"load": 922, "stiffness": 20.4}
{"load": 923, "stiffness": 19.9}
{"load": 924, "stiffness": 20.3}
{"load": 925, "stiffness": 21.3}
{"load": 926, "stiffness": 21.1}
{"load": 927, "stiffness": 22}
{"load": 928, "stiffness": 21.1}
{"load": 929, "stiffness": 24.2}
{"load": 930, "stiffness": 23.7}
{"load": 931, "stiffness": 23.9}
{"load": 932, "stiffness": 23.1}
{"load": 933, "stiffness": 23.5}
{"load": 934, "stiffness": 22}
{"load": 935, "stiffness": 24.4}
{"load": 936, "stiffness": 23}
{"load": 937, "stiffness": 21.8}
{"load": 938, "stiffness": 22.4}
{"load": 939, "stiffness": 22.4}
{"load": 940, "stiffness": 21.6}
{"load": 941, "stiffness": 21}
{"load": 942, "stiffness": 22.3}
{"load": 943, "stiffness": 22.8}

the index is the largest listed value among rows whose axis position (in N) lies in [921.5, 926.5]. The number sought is 21.3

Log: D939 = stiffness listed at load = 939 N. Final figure 22.4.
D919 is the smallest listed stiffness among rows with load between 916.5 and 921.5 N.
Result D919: 19.3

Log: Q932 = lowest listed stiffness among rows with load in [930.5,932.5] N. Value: 23.1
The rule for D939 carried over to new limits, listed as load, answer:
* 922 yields 20.4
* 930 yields 23.7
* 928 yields 21.1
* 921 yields 19.5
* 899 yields 7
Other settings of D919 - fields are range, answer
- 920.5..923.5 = 19.5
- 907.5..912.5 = 11.7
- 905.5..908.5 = 9.06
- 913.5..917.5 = 18.4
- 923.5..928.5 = 20.3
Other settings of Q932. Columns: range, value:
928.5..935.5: 22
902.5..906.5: 6.41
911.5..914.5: 16.9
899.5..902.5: 6.27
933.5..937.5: 21.8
